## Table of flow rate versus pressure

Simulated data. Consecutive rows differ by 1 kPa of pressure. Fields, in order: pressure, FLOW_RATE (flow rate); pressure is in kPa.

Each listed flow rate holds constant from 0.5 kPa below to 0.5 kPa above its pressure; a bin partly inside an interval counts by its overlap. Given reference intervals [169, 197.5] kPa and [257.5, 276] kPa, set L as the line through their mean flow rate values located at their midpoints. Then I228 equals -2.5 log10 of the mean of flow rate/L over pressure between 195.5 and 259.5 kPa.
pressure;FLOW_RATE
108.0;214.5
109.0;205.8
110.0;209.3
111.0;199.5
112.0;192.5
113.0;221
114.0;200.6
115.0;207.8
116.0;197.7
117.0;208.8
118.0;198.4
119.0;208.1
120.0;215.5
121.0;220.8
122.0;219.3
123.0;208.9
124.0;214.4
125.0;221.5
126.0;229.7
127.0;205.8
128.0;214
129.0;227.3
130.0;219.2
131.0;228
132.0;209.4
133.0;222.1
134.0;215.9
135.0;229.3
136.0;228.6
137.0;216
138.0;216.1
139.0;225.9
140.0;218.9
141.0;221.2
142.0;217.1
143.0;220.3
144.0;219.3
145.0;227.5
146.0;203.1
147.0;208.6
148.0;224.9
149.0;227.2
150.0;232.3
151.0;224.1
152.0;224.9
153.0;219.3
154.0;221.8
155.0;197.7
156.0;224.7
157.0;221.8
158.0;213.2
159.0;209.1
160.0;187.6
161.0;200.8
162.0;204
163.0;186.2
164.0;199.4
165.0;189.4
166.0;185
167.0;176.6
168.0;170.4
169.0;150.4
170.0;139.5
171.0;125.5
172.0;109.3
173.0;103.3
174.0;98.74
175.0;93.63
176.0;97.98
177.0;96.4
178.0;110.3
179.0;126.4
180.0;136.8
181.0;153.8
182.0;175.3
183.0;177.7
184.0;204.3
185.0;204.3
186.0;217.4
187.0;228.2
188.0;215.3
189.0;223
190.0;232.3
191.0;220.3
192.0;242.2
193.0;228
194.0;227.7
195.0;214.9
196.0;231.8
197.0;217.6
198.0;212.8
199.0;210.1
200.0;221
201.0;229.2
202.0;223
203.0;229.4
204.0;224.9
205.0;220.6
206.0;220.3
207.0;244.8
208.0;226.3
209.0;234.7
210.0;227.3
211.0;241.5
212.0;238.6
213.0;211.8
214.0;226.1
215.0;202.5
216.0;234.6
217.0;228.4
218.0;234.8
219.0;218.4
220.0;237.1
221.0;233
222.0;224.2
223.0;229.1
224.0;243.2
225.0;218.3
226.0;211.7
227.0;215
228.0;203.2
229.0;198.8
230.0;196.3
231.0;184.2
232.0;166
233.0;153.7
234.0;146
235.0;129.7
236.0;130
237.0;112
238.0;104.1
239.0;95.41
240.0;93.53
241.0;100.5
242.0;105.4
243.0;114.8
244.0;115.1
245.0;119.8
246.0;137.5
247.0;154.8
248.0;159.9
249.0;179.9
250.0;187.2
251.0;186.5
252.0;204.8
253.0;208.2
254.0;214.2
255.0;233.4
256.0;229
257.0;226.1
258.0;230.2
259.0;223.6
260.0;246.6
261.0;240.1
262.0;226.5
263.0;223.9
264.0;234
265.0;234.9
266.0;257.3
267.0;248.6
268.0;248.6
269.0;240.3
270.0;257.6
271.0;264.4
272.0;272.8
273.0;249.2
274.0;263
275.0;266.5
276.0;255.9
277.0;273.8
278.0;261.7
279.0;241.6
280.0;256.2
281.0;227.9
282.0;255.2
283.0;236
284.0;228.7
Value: 0.07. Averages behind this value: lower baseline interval 173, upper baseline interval 246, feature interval 195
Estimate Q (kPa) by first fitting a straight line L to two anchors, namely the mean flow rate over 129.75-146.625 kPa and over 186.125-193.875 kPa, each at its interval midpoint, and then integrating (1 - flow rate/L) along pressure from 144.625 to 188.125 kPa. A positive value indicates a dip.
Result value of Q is 8.41 kPa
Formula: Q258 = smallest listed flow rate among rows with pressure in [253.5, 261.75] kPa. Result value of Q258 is 214.2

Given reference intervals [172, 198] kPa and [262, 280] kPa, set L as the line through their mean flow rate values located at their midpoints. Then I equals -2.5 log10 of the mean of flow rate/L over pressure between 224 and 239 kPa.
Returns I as 0.271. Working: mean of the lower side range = 178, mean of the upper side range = 252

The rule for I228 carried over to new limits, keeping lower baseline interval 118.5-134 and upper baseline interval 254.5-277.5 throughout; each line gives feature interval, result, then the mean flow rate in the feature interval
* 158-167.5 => 0.159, 194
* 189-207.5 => 0.033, 225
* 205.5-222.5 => 0.031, 228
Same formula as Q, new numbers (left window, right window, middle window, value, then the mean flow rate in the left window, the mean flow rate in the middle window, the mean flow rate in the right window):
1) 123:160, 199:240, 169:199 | 5.0 kPa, 219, 175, 203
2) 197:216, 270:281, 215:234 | 1.8 kPa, 225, 211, 259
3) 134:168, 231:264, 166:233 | -2.9 kPa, 212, 198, 170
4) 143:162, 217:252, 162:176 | 4.0 kPa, 216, 148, 170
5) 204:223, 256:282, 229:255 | 9.5 kPa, 228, 151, 247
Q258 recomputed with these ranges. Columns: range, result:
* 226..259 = 93.53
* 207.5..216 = 202.5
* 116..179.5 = 93.63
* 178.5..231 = 126.4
